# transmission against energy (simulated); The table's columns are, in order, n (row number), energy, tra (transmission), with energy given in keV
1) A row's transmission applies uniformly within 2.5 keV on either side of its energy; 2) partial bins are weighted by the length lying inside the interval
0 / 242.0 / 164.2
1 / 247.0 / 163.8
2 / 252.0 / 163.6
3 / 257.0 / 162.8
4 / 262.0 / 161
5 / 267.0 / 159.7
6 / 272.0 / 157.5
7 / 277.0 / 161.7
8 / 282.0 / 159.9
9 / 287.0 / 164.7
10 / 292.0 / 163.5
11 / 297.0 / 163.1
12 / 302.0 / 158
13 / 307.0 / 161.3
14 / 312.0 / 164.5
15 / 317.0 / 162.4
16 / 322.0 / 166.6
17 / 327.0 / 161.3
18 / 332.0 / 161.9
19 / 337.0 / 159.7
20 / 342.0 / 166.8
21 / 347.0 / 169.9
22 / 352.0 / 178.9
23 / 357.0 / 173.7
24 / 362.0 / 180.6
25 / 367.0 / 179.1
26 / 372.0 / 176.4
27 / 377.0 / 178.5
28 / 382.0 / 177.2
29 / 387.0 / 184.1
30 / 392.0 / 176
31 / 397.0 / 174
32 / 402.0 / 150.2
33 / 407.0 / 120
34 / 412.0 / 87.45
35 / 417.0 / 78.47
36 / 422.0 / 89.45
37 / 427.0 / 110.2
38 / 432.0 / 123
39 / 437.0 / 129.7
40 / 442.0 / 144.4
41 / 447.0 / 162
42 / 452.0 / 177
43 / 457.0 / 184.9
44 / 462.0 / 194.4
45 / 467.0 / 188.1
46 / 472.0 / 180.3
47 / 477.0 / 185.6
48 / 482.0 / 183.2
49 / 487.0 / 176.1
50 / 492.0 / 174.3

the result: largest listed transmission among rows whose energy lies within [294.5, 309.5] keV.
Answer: 163.1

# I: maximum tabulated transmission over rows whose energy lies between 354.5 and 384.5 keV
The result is 180.6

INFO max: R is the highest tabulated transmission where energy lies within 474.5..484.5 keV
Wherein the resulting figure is 185.6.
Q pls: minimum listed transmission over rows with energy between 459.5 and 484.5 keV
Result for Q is 180.3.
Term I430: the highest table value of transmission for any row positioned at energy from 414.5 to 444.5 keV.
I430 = 144.4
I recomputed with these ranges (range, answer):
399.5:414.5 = 150.2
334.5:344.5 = 166.8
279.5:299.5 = 164.7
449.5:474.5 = 194.4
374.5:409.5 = 184.1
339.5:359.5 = 178.9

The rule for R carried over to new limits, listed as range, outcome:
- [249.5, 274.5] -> 163.6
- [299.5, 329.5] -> 166.6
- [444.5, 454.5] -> 177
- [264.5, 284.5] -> 161.7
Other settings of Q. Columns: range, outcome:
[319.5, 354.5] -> 159.7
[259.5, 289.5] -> 157.5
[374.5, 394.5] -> 176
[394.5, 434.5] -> 78.47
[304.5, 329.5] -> 161.3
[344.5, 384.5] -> 169.9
